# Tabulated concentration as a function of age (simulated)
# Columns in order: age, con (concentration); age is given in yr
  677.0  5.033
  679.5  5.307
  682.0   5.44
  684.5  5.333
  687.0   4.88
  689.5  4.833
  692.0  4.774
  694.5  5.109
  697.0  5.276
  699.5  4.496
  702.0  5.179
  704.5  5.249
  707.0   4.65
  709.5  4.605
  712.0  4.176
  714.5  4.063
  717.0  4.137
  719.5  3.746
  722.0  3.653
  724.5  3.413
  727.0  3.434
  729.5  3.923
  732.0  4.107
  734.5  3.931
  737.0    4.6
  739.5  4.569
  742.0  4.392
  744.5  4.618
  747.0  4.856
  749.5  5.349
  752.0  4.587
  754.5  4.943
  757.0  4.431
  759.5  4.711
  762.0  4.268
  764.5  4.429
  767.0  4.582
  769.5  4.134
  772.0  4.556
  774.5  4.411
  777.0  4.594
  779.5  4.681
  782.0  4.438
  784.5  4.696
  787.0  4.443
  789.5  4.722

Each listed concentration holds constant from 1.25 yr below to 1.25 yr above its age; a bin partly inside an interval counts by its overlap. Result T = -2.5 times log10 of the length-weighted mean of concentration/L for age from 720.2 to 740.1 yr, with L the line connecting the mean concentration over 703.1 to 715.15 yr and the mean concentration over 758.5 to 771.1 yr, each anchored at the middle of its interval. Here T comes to 0.15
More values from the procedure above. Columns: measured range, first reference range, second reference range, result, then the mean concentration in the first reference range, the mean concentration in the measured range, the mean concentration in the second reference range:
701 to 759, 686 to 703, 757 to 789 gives 0.085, 4.93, 4.38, 4.5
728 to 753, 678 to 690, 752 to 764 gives 0.055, 5.18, 4.48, 4.58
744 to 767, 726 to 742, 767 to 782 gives -0.090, 4.13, 4.68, 4.48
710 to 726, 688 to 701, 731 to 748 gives 0.196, 4.9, 3.89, 4.44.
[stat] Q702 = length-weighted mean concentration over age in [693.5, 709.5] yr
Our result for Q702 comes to 4.96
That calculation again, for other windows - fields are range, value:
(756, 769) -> 4.47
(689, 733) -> 4.37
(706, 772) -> 4.32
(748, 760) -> 4.81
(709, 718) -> 4.22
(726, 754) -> 4.42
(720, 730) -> 3.59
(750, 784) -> 4.54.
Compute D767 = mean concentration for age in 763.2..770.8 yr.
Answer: 4.38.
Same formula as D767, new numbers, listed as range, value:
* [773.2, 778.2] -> 4.5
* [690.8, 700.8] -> 4.92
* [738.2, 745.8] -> 4.53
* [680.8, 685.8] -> 5.38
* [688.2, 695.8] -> 4.91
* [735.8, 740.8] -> 4.58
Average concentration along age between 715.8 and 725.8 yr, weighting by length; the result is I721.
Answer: 3.73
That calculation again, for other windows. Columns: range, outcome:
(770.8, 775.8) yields 4.48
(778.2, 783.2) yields 4.56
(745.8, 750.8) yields 5.1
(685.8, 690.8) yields 4.86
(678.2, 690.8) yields 5.16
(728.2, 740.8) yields 4.22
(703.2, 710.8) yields 4.83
